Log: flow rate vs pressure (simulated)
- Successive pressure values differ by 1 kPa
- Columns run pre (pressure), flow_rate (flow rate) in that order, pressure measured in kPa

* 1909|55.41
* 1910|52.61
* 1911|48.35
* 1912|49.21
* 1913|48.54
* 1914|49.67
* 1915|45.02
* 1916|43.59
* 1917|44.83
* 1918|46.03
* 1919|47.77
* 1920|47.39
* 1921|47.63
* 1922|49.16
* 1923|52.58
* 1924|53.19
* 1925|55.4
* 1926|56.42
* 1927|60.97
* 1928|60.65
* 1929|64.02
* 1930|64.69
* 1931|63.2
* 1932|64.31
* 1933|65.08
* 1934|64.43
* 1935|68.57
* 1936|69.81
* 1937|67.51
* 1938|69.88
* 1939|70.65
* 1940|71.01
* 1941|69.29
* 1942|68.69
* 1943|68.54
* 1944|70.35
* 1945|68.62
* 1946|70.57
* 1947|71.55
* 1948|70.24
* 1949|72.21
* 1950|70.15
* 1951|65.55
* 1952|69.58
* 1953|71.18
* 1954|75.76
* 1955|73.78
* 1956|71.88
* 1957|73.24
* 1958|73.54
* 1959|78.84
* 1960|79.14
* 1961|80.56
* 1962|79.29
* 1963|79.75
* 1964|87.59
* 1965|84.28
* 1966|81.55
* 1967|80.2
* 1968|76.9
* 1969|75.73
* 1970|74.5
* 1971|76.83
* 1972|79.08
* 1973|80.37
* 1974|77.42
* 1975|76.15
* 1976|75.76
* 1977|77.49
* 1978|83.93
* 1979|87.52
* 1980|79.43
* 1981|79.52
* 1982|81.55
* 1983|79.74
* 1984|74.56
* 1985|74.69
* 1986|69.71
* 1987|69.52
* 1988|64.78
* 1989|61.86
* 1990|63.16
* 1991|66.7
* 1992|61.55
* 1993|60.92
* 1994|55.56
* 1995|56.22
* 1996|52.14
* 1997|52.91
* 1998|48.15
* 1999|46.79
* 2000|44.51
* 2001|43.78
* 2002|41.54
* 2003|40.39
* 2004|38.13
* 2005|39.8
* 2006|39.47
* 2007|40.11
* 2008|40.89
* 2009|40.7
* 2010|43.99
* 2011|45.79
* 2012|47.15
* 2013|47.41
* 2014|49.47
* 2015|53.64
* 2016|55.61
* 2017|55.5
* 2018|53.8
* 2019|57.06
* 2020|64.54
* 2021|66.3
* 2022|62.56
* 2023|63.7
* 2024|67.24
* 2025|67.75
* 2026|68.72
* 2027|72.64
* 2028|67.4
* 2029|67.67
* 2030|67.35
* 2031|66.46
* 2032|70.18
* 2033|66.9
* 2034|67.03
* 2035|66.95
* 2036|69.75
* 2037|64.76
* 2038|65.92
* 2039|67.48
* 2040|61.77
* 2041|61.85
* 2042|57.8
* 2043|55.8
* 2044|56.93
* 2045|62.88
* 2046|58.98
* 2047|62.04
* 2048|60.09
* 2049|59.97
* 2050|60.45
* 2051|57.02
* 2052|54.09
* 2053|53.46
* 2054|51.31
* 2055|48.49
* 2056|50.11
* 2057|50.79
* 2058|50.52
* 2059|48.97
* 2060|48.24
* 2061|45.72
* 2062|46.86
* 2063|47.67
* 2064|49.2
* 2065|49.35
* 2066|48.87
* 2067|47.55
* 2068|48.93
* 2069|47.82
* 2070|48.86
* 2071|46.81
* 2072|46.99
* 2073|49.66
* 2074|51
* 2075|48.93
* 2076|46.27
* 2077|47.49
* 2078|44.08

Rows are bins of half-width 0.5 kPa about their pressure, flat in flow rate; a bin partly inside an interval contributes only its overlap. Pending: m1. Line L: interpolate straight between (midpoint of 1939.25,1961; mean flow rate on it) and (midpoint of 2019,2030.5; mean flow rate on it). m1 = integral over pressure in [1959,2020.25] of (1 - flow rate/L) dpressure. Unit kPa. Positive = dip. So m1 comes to 4.9 kPa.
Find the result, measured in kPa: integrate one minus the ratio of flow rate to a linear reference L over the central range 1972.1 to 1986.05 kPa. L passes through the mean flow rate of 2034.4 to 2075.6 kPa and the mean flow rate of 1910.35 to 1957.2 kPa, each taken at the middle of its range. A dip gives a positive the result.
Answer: -4.6 kPa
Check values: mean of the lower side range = 61.8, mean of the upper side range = 54.4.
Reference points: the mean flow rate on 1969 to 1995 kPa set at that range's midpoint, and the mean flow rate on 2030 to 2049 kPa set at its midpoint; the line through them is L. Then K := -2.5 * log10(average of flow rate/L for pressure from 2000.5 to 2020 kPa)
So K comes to 0.42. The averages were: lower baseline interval 73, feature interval 46.5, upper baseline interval 63.5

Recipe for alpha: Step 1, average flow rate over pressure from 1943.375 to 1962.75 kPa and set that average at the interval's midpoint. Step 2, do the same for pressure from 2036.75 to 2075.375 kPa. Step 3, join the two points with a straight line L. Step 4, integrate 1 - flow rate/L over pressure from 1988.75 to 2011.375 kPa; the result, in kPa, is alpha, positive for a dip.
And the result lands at 5.5 kPa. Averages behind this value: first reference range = 73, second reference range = 53.6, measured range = 48.8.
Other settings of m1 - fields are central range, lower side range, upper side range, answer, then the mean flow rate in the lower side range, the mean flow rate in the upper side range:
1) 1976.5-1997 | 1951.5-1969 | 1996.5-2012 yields -4.48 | 77.4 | 43.3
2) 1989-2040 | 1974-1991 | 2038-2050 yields 7.88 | 74.8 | 60.7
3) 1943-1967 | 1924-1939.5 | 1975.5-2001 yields -3.61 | 64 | 66.3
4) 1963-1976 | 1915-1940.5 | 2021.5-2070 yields -4.58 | 58.5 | 58.5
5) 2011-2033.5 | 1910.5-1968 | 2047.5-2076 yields -2.53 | 65.3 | 50.6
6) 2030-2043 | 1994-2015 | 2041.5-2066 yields -3.75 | 45.4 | 53.5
